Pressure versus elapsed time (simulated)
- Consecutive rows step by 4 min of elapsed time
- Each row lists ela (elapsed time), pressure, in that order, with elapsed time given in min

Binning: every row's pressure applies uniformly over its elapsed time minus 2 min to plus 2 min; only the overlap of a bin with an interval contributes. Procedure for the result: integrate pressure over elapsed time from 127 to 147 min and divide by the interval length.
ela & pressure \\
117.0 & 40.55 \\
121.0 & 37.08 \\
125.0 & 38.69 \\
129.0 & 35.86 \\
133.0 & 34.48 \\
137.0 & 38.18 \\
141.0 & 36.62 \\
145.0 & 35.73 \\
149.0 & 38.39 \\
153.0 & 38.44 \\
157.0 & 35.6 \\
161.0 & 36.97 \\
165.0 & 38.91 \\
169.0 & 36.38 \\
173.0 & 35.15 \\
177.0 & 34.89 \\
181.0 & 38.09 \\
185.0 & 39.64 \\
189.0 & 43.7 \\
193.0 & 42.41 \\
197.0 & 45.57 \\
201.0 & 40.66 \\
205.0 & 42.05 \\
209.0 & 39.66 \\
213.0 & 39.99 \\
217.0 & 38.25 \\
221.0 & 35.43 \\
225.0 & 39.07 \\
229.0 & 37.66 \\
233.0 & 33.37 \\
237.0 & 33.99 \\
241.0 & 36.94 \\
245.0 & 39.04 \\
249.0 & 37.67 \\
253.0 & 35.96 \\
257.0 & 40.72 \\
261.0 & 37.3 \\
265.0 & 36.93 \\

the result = 36.2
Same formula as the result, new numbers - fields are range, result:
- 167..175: 35.8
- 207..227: 38.5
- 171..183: 36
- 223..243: 36.2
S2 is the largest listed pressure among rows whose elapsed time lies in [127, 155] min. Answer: 38.44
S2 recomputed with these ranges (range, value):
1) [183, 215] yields 45.57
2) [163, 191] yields 43.7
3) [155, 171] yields 38.91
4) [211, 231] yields 39.99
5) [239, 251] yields 39.04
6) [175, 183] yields 38.09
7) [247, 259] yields 40.72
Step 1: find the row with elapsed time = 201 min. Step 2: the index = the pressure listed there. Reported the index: 40.66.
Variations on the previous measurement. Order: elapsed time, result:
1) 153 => 38.44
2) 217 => 38.25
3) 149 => 38.39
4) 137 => 38.18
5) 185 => 39.64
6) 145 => 35.73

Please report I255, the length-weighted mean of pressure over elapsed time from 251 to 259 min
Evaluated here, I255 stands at 38.3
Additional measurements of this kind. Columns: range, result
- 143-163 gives 37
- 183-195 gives 41.9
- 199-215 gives 40.6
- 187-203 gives 43.1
